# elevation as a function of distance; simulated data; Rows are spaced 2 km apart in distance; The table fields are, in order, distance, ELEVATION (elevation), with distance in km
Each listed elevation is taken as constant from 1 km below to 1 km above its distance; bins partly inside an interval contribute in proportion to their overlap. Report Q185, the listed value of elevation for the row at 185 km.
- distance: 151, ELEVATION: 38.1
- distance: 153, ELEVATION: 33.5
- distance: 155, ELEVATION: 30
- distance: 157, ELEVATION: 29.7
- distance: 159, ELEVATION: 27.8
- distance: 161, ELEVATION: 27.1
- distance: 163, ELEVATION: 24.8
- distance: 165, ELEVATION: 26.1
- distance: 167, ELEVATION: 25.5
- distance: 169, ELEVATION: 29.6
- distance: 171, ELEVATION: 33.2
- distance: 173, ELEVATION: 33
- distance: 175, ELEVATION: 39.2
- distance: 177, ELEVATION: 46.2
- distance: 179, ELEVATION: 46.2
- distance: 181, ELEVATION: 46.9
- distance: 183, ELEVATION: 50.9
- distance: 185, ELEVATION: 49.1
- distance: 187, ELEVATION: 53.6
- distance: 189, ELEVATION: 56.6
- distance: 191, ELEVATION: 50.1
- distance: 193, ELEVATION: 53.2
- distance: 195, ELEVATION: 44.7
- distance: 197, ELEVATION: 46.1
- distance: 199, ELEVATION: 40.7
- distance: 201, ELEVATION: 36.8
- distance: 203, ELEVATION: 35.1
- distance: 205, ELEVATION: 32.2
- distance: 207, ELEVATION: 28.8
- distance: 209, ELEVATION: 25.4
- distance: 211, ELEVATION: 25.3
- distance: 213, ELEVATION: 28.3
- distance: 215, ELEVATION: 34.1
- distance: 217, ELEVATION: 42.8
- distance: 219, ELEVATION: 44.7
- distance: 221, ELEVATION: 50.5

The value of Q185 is 49.1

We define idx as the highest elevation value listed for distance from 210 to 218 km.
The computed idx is 42.8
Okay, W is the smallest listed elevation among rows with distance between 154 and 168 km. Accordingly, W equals 24.8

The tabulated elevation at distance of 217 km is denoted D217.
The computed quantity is 42.8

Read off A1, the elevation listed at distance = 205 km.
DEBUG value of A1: 32.2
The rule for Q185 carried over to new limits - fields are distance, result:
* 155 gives 30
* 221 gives 50.5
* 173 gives 33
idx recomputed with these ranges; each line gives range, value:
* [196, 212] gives 46.1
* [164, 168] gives 26.1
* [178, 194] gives 56.6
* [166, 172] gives 33.2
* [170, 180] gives 46.2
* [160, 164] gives 27.1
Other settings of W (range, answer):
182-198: 44.7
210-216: 25.3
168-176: 29.6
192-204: 35.1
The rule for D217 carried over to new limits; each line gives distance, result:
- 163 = 24.8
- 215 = 34.1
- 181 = 46.9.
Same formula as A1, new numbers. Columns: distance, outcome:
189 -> 56.6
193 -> 53.2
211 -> 25.3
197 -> 46.1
